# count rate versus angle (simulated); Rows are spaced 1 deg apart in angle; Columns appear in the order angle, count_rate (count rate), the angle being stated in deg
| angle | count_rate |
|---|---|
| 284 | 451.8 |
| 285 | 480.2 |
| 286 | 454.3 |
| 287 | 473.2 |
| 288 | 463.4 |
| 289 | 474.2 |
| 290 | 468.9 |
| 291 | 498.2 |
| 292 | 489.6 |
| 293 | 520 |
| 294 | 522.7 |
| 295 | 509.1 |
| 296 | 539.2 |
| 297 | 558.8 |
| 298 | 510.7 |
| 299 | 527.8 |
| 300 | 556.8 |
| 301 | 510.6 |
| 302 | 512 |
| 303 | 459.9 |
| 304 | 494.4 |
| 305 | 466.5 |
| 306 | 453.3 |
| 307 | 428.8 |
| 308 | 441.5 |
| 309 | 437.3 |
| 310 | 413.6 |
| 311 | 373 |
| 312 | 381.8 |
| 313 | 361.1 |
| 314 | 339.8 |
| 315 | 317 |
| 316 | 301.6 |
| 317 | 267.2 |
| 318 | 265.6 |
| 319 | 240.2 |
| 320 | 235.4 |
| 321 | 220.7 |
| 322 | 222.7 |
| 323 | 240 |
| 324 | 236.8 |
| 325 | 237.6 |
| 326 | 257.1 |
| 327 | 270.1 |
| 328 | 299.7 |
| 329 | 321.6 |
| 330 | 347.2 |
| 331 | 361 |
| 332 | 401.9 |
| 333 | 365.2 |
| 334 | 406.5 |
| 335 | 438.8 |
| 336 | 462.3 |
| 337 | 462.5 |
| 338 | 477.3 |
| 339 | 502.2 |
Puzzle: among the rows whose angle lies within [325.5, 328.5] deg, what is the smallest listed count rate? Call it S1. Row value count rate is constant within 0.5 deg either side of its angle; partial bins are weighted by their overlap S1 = 257.1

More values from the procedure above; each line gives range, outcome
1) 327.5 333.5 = 299.7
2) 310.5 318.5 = 265.6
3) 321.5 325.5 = 222.7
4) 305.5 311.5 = 373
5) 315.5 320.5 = 235.4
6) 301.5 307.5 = 428.8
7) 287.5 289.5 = 463.4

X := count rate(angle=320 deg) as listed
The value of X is 235.4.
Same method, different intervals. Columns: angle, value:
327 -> 270.1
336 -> 462.3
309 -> 437.3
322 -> 222.7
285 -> 480.2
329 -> 321.6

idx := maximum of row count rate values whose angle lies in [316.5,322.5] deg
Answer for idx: 267.2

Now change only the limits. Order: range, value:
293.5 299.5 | 558.8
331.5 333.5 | 401.9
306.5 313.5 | 441.5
